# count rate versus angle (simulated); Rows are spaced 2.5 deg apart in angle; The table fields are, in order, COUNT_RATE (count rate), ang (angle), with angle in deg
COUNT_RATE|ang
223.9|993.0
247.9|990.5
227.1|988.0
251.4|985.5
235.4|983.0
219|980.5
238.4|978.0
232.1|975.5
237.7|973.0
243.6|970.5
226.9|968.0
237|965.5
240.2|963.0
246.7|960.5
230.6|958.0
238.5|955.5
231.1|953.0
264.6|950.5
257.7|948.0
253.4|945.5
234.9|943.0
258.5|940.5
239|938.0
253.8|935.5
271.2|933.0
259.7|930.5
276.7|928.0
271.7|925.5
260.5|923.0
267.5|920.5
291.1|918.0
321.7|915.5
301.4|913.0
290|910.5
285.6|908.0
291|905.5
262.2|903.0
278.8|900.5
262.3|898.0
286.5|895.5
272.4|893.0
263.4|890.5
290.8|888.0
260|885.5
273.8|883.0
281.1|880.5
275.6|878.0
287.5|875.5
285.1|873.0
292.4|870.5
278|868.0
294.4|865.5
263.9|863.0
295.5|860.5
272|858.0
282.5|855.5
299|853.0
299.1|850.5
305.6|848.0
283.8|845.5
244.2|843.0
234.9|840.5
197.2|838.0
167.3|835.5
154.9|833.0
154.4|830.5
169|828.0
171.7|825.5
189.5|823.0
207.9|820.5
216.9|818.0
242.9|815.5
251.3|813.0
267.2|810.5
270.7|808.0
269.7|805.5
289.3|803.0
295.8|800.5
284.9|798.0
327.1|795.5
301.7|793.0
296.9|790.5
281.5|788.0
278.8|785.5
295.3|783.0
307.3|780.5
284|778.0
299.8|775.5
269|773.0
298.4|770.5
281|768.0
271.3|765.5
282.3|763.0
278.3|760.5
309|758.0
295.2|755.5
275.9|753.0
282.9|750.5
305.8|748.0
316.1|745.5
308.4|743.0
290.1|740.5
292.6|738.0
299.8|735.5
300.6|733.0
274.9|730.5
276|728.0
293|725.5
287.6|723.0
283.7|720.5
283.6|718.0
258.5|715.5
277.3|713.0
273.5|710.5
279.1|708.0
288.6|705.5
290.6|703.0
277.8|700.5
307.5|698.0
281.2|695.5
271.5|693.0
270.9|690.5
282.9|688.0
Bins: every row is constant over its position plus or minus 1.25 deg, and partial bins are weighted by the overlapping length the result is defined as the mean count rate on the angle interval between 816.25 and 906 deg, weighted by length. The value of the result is 254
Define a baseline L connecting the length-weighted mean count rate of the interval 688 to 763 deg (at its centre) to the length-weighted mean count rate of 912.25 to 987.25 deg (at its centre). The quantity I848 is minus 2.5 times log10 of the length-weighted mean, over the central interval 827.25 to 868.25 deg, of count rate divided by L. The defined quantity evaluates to 0.09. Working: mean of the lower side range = 287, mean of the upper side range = 253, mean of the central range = 247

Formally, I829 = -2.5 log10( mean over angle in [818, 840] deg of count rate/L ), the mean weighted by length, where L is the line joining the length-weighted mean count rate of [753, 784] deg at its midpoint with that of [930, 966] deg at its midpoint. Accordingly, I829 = 0.46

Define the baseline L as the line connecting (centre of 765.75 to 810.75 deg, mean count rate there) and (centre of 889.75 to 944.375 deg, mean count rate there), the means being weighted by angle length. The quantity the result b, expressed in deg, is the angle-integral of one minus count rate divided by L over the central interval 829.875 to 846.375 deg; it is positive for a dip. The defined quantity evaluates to 4.5 deg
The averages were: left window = 289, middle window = 205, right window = 273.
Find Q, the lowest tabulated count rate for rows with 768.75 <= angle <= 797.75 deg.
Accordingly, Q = 269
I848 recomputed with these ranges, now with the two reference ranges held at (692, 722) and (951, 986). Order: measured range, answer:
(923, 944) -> -0.07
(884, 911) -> -0.11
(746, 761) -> -0.08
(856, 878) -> -0.12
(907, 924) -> -0.18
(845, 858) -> -0.14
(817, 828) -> 0.33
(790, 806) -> -0.12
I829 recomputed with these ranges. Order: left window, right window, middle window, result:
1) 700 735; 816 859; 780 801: -0.192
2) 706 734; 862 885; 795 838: 0.223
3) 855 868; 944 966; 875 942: -0.050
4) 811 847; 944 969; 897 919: -0.243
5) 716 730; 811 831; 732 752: -0.121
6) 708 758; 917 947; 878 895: -0.027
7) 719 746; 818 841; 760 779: -0.134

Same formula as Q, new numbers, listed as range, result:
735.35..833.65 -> 154.4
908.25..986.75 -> 219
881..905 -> 260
